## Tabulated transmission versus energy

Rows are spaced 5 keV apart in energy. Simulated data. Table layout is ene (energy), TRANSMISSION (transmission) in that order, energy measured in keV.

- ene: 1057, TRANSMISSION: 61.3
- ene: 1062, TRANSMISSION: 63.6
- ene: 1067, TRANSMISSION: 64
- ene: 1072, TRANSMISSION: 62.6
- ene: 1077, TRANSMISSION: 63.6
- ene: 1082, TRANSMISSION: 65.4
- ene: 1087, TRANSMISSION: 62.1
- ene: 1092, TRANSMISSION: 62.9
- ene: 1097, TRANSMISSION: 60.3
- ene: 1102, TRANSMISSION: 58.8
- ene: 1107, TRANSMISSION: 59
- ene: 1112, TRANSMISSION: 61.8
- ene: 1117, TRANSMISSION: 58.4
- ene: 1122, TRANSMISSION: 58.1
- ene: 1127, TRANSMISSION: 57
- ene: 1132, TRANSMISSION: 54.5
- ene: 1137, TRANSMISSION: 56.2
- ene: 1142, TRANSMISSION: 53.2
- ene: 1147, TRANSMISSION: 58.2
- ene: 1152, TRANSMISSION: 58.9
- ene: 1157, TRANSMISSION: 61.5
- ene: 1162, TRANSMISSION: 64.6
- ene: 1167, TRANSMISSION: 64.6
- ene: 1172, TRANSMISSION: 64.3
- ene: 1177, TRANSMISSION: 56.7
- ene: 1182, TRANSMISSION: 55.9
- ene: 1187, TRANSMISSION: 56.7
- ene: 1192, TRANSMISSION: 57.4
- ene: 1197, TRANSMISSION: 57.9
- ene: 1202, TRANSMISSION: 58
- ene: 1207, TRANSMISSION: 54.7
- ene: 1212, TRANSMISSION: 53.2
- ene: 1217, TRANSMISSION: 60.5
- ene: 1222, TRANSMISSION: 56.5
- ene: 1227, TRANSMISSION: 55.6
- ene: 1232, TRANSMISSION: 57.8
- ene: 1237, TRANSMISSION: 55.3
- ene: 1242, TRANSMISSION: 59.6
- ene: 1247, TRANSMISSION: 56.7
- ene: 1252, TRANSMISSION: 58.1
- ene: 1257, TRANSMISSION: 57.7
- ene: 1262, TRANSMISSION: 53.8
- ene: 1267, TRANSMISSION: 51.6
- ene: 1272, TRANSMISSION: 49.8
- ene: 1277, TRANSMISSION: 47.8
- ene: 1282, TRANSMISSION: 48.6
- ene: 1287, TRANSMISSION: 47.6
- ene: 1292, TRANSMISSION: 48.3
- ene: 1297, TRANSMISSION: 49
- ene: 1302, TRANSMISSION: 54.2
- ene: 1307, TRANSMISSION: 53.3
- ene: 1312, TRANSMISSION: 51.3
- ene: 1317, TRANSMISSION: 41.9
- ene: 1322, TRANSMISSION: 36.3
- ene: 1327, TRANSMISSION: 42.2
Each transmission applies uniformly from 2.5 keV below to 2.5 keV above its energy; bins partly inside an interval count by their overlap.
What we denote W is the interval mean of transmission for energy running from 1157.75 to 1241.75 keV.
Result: 58.2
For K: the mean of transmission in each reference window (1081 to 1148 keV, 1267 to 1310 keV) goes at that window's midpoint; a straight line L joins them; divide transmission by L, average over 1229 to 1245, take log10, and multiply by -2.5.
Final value -0.10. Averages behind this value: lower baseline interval 58.9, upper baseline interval 49.9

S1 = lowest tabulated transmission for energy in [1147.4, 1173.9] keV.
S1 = 58.9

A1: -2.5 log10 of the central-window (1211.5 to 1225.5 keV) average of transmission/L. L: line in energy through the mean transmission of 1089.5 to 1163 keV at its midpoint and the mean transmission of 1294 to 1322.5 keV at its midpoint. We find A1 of -0.07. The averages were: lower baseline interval 58.8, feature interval 57.2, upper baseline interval 48.5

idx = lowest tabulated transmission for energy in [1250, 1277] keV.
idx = 47.8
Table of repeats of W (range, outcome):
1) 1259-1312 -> 50.5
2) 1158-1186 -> 61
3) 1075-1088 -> 63.9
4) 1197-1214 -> 55.7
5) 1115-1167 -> 58.4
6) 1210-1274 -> 55.9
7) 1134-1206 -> 58.7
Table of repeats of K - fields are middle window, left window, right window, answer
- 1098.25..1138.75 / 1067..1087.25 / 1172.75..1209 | 0.06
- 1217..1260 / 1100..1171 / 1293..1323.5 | -0.10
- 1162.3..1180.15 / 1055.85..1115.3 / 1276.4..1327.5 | -0.10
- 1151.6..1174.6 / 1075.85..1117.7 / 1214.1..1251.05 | -0.06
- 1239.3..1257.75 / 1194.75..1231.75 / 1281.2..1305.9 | -0.08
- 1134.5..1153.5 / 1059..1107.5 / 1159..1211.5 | 0.07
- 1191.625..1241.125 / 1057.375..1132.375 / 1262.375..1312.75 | -0.05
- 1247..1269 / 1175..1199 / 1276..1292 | -0.10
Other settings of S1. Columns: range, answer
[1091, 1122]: 58.1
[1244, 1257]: 56.7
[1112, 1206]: 53.2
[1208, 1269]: 51.6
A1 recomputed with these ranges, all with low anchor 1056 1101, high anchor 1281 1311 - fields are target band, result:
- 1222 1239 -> -0.044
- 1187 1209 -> -0.021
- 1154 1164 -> -0.083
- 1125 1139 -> 0.073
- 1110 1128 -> 0.029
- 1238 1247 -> -0.092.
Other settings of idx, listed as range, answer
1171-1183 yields 55.9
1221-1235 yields 55.6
